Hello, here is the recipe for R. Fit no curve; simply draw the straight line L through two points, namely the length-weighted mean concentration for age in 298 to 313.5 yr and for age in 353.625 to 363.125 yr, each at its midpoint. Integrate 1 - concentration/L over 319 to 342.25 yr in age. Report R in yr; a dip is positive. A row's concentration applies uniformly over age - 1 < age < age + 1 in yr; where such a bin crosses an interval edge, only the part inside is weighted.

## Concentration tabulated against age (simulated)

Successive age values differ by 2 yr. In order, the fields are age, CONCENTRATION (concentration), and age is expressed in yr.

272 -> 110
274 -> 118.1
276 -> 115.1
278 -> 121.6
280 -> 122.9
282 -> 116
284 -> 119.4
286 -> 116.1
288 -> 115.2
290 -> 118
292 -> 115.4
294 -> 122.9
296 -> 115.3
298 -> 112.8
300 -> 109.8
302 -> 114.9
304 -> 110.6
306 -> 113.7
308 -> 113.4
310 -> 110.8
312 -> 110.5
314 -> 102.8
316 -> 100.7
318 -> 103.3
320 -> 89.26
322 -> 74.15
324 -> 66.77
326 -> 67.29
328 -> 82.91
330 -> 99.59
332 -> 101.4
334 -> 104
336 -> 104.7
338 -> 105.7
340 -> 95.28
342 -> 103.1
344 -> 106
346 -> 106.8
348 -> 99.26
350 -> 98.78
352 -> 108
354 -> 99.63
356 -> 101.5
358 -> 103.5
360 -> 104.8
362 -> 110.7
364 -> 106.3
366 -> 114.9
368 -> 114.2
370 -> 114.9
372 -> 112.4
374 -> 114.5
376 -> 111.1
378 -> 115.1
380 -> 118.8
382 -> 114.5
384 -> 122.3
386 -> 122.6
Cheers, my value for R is 3.7 yr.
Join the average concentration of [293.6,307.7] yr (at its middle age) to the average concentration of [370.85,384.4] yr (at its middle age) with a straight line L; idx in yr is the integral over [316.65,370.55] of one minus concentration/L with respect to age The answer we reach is 7.18 yr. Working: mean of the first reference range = 114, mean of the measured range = 99.4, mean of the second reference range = 115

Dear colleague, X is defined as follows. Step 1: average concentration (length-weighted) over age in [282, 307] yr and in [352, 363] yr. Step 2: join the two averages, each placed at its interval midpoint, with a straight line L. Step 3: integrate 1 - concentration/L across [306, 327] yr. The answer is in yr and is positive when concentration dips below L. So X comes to 3.2 yr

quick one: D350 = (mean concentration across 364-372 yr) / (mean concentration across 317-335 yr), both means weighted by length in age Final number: 1.29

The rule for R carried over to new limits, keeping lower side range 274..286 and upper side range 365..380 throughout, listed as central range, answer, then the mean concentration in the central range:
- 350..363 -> 1.2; 104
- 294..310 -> 0.6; 113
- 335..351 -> 1.8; 102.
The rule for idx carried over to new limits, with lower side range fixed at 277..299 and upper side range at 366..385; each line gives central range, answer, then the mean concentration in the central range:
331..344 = 1.5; 103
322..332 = 3.1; 80.9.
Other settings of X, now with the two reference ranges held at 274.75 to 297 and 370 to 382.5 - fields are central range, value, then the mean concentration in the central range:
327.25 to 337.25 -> 1.5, 99.1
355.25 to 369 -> 0.8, 108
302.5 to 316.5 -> 0.9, 109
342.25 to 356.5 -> 1.6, 103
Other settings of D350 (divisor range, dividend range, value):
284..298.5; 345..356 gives 0.88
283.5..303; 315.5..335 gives 0.76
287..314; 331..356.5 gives 0.90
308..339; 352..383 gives 1.16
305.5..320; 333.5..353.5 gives 0.97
